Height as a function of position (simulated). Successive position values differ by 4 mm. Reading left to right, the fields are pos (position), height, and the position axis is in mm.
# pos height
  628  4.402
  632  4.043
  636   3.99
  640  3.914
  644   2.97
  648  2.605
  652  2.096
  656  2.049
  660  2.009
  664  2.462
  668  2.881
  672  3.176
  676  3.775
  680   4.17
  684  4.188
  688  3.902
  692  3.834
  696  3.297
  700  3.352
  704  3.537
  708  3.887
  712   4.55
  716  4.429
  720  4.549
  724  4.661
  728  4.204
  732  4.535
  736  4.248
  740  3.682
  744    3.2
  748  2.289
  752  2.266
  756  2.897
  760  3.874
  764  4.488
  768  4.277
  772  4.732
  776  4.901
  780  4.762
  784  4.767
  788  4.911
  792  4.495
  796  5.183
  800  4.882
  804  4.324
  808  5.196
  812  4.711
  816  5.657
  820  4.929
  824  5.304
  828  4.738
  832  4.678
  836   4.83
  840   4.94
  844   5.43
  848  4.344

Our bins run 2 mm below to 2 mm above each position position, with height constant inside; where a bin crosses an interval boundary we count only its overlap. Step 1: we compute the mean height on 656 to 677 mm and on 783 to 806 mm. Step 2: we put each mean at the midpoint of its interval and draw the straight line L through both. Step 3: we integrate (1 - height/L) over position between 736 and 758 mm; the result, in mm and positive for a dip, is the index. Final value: 5.5 mm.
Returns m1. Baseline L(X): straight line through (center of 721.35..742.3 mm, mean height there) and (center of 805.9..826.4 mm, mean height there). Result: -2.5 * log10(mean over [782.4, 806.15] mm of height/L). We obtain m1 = 0.03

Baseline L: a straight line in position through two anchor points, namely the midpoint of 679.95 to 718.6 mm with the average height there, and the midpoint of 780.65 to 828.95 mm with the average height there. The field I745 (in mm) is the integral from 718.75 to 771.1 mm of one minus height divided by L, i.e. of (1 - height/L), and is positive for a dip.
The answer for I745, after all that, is 6.6 mm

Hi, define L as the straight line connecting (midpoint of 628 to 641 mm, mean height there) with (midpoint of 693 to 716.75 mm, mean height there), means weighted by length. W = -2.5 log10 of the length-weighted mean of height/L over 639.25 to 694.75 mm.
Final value 0.25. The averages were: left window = 4.05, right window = 3.81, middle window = 3.13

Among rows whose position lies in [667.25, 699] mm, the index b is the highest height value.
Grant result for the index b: 4.188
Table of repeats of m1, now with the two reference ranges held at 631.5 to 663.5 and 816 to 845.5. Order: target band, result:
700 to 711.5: -0.06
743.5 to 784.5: 0.11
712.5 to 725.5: -0.22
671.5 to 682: -0.17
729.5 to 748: 0.05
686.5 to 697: -0.09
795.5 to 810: -0.04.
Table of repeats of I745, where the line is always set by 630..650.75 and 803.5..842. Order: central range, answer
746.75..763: 5.34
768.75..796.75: -0.94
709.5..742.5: -1.43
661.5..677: 2.95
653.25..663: 4.12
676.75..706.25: 0.85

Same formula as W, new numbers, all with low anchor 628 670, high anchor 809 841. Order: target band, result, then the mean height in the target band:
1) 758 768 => 0.020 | 4.2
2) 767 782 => -0.069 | 4.69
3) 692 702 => 0.028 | 3.43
